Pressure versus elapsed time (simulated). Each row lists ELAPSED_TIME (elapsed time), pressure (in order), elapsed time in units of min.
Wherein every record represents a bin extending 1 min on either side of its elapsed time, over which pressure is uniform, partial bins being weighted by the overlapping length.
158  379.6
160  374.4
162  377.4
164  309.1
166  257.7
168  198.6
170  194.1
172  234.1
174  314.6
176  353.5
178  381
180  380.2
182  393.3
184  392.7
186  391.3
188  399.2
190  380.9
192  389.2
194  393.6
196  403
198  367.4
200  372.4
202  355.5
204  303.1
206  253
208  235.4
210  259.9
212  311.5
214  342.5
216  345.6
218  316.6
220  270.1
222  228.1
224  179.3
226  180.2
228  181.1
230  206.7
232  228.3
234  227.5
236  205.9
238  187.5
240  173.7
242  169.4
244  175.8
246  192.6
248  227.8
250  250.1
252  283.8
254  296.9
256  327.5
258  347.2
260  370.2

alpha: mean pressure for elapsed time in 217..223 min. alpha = 272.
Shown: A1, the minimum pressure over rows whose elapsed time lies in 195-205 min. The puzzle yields 303.1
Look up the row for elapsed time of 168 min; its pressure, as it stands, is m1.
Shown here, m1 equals 198.6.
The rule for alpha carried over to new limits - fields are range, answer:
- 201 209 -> 287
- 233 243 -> 193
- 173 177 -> 334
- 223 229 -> 180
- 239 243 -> 172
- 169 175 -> 248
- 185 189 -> 395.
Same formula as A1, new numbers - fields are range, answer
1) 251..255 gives 283.8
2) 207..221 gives 235.4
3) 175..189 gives 353.5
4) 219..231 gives 179.3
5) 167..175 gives 194.1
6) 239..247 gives 169.4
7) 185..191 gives 380.9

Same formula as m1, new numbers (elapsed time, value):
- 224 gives 179.3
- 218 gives 316.6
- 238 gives 187.5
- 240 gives 173.7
